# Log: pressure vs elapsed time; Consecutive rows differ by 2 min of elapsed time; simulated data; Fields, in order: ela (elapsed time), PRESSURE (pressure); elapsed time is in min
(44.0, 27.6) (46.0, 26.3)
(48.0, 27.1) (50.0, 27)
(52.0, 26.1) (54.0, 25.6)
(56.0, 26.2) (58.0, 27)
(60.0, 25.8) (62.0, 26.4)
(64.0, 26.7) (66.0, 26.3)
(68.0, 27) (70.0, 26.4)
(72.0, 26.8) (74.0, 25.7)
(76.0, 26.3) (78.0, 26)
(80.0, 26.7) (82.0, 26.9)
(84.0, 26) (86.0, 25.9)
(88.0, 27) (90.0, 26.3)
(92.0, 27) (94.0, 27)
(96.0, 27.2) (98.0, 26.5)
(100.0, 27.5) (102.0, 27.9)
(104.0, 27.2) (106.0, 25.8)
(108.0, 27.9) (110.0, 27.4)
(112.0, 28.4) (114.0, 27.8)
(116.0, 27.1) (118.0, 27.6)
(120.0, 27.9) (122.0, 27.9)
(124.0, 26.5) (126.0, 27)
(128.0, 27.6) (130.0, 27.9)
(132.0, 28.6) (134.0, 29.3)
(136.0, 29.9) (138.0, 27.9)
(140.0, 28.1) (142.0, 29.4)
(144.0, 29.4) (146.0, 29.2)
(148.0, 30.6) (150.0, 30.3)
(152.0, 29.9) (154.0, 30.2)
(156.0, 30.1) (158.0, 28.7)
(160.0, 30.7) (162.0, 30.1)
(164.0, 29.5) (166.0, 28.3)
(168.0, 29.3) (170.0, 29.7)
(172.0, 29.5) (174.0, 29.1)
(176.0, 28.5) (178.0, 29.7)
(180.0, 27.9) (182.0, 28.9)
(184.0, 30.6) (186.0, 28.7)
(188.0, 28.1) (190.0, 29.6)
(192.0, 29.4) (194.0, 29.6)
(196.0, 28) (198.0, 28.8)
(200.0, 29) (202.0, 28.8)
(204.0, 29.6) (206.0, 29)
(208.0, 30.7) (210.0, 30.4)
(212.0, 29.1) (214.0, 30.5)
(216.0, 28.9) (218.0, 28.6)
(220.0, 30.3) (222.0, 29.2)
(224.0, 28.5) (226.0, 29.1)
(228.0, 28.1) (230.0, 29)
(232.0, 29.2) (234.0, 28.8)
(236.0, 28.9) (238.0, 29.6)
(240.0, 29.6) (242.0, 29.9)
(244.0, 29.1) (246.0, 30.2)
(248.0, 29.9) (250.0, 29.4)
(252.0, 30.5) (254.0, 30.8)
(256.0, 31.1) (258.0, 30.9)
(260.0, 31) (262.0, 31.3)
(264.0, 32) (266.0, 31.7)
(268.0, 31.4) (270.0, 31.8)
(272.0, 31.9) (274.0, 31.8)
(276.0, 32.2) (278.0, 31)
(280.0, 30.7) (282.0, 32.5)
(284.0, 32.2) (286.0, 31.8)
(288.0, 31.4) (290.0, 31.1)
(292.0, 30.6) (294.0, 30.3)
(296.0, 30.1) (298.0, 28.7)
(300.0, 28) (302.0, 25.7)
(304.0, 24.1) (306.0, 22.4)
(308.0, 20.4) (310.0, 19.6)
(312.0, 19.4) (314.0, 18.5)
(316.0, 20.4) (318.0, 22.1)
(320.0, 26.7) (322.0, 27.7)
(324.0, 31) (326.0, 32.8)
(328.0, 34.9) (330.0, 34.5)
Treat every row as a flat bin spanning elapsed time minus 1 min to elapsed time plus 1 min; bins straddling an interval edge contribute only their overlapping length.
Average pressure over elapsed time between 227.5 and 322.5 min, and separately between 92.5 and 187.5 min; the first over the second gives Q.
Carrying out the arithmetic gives 1.00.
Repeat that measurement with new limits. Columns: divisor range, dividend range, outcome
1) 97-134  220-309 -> 1.08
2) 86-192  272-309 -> 1.03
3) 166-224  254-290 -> 1.08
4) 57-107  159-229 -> 1.10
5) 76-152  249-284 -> 1.13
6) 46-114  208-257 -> 1.11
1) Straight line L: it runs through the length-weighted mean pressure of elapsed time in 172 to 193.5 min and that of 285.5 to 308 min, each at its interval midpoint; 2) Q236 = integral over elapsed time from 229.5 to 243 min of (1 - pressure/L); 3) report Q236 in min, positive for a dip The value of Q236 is -0.3 min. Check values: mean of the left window 29.1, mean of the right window 28.1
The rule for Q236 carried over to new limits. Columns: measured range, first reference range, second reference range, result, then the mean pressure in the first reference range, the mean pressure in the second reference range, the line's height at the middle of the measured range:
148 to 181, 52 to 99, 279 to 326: -3.6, 26.5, 26.9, 26.6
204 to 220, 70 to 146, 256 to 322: -1.0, 27.4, 28.3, 27.9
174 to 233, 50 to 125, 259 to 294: 1.0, 26.8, 31.5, 29.7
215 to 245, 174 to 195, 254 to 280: 1.3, 29.1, 31.5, 30.4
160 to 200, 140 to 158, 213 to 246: 0.5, 29.7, 29.2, 29.5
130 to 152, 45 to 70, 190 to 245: -1.0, 26.5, 29.3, 27.9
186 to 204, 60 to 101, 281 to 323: -1.7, 26.6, 26.4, 26.5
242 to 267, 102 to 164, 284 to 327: -3.3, 28.6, 26.5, 27.1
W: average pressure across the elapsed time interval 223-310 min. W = 29.6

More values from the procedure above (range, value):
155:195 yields 29.3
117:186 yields 29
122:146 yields 28.3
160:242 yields 29.2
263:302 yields 31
